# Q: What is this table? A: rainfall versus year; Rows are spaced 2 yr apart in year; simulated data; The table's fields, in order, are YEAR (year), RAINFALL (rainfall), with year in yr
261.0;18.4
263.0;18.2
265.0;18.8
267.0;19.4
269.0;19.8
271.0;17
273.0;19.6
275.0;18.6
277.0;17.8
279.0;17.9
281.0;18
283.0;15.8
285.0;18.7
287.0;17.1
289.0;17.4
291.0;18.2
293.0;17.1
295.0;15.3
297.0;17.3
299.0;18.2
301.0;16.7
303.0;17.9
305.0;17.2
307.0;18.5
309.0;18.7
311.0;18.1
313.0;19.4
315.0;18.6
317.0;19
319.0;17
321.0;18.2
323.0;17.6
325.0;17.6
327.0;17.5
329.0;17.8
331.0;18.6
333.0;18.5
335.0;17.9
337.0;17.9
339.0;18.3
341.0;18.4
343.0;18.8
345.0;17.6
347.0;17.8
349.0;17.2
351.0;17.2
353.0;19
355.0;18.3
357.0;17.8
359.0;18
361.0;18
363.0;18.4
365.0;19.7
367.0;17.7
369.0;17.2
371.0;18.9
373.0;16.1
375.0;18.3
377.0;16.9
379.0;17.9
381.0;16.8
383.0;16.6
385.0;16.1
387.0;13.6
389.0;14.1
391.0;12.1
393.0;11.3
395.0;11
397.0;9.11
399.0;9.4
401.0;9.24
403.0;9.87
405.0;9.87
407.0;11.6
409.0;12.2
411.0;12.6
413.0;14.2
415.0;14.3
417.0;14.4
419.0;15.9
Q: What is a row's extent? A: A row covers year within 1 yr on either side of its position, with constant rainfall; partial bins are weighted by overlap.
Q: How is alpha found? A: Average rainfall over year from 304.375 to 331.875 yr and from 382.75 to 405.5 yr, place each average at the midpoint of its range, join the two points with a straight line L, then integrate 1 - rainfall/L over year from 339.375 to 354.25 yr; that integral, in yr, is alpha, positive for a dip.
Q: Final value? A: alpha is -2.2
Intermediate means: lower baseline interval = 18.1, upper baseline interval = 11.7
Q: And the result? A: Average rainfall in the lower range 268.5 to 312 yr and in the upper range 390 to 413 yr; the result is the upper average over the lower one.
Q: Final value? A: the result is 0.61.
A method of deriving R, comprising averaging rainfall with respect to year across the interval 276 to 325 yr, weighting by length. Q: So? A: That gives 17.7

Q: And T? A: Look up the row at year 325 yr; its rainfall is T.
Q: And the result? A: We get 17.6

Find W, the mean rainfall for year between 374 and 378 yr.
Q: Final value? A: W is 17.6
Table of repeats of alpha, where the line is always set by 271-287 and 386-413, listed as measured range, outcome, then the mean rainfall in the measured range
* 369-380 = -4.2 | 17.6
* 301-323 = -2.8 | 18.2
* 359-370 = -4.1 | 18.2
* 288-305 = -0.3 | 17.3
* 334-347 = -3.2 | 18.1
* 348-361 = -3.9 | 17.9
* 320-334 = -2.4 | 18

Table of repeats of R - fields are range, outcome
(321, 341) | 18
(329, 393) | 17.3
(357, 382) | 17.8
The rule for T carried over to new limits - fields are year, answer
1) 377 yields 16.9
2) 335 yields 17.9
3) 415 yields 14.3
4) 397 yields 9.11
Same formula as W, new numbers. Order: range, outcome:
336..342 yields 18.2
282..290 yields 17.2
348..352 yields 17.2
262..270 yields 19.1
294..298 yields 16.3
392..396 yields 11.2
